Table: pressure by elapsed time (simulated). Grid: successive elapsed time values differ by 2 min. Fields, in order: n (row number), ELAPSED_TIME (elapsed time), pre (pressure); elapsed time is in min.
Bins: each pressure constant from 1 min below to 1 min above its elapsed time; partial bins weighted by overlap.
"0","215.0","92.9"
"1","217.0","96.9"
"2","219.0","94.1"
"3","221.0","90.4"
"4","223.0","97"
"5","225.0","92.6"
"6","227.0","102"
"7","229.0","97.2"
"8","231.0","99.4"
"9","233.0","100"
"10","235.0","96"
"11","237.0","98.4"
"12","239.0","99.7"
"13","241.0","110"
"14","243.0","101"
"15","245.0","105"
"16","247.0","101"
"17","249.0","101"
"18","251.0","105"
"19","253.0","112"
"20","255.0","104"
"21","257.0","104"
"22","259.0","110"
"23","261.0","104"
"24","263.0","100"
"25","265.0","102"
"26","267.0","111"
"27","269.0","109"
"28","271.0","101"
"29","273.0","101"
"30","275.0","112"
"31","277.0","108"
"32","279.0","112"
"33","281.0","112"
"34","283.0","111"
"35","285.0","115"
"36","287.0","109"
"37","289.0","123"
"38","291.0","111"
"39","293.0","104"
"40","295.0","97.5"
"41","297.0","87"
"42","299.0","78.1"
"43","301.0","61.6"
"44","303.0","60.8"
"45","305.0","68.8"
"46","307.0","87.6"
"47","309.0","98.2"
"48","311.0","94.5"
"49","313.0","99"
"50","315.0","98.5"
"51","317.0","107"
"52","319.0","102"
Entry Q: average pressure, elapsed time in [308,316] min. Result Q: 97.5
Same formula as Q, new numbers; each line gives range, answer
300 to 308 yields 69.7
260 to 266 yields 102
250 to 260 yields 107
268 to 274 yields 104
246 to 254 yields 105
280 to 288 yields 112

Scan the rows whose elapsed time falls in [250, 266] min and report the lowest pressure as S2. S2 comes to 100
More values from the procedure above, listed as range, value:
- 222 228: 92.6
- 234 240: 96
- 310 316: 94.5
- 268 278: 101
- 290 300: 78.1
